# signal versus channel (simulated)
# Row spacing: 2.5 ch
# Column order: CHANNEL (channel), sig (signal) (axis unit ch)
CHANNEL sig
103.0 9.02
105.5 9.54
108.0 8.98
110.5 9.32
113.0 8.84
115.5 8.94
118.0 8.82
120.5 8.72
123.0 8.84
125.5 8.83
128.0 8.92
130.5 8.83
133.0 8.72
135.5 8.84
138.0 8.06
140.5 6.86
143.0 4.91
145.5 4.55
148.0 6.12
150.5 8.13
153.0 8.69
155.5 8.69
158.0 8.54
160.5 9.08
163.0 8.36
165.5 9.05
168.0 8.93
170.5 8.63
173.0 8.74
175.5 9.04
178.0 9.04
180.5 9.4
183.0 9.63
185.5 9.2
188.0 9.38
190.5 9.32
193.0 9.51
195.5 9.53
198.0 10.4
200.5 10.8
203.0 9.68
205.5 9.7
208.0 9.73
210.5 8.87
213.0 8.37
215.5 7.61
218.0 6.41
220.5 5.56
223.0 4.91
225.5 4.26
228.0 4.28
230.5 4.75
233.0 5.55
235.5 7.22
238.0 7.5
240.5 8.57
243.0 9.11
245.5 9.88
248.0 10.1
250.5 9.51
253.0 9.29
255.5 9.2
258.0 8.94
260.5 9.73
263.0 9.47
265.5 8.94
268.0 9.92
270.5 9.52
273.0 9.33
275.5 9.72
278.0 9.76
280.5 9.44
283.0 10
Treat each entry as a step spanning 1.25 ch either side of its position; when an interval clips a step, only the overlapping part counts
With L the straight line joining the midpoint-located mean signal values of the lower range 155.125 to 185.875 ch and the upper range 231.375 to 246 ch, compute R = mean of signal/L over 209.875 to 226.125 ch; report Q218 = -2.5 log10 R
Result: 0.24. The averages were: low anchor 8.95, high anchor 7.79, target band 6.57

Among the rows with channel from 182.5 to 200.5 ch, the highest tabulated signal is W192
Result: 10.8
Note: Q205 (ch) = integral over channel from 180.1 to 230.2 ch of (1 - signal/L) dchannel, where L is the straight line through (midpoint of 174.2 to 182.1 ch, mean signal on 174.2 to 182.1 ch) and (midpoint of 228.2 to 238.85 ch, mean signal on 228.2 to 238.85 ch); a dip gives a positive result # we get -3.33 ch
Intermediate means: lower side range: 9.18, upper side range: 6.01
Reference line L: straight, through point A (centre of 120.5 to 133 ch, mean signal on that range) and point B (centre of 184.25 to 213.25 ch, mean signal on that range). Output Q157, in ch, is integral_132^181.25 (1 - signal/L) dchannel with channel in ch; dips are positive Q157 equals 5.6 ch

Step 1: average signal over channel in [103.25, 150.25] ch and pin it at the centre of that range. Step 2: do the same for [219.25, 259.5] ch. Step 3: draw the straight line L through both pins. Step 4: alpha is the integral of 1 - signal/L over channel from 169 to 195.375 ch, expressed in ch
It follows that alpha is -4.7 ch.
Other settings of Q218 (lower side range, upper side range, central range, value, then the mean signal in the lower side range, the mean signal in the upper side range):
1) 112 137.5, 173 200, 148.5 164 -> 0.08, 8.81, 9.45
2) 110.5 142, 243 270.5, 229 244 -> 0.31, 8.6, 9.48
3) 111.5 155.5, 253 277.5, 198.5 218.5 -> -0.03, 8.01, 9.42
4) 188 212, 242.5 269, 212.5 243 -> 0.45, 9.69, 9.47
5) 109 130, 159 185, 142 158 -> 0.27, 8.9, 8.99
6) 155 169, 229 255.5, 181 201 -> -0.13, 8.78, 8.16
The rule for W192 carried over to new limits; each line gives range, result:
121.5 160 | 8.92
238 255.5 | 10.1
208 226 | 9.73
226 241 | 8.57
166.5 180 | 9.04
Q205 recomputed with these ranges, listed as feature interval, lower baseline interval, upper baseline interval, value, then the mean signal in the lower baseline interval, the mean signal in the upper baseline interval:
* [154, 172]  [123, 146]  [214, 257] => -2.6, 7.78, 7.29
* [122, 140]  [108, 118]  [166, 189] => 0.8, 9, 9.11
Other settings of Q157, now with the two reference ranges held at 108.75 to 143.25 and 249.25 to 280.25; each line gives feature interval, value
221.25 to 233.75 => 6.0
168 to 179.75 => -0.1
